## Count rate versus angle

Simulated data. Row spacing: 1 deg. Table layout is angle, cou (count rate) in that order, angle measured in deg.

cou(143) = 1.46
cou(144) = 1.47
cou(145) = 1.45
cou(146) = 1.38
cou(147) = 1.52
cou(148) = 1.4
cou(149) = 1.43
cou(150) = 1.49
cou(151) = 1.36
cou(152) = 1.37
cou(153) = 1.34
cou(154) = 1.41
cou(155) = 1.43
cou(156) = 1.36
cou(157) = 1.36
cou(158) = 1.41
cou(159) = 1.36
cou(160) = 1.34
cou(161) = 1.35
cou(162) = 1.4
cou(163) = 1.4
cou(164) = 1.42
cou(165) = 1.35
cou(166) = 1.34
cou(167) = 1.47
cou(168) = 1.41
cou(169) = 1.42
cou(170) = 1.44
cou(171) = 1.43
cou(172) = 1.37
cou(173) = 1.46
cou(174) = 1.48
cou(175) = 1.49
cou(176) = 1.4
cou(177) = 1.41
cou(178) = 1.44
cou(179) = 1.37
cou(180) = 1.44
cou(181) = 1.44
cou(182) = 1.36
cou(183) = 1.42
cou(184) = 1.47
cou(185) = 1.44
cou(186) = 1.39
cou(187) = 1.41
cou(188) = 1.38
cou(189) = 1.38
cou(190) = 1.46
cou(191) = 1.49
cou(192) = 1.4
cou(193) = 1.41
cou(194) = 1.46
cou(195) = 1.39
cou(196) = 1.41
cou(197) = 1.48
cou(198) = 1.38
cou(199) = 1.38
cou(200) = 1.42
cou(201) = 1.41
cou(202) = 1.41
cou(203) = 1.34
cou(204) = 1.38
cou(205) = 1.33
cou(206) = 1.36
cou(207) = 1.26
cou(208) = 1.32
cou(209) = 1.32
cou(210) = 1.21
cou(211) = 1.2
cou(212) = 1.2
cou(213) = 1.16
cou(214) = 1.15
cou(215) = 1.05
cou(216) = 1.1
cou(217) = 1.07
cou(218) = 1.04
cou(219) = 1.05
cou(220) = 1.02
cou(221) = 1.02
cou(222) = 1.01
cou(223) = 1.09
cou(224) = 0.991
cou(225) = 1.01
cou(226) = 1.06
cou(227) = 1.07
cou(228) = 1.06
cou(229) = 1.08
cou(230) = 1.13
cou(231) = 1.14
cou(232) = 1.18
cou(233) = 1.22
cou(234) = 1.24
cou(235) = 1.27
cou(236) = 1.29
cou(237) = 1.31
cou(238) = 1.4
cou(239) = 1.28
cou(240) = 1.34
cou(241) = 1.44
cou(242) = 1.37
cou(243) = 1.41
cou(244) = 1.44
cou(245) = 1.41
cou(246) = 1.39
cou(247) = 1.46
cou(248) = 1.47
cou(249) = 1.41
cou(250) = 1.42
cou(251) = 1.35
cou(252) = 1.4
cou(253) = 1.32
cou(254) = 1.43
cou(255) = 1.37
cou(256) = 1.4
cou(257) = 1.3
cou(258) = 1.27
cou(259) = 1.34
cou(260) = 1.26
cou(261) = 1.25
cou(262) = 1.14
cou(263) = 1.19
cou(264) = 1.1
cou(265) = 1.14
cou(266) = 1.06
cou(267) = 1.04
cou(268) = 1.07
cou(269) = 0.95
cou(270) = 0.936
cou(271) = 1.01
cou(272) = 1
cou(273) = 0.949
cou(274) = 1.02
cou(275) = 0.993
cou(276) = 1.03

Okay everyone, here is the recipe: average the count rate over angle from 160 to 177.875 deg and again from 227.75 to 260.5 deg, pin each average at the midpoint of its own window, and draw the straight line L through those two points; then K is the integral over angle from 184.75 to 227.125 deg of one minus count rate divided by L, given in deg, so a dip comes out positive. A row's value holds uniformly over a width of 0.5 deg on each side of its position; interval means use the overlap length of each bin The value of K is 3.29 deg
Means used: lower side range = 1.41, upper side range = 1.32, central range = 1.26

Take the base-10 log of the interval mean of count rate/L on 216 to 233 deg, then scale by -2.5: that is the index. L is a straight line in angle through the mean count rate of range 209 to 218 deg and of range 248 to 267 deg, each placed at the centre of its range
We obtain 0.11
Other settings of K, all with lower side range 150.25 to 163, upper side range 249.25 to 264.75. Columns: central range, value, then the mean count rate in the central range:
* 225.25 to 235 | 1.38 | 1.14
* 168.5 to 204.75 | -1.68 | 1.42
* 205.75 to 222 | 2.24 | 1.15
